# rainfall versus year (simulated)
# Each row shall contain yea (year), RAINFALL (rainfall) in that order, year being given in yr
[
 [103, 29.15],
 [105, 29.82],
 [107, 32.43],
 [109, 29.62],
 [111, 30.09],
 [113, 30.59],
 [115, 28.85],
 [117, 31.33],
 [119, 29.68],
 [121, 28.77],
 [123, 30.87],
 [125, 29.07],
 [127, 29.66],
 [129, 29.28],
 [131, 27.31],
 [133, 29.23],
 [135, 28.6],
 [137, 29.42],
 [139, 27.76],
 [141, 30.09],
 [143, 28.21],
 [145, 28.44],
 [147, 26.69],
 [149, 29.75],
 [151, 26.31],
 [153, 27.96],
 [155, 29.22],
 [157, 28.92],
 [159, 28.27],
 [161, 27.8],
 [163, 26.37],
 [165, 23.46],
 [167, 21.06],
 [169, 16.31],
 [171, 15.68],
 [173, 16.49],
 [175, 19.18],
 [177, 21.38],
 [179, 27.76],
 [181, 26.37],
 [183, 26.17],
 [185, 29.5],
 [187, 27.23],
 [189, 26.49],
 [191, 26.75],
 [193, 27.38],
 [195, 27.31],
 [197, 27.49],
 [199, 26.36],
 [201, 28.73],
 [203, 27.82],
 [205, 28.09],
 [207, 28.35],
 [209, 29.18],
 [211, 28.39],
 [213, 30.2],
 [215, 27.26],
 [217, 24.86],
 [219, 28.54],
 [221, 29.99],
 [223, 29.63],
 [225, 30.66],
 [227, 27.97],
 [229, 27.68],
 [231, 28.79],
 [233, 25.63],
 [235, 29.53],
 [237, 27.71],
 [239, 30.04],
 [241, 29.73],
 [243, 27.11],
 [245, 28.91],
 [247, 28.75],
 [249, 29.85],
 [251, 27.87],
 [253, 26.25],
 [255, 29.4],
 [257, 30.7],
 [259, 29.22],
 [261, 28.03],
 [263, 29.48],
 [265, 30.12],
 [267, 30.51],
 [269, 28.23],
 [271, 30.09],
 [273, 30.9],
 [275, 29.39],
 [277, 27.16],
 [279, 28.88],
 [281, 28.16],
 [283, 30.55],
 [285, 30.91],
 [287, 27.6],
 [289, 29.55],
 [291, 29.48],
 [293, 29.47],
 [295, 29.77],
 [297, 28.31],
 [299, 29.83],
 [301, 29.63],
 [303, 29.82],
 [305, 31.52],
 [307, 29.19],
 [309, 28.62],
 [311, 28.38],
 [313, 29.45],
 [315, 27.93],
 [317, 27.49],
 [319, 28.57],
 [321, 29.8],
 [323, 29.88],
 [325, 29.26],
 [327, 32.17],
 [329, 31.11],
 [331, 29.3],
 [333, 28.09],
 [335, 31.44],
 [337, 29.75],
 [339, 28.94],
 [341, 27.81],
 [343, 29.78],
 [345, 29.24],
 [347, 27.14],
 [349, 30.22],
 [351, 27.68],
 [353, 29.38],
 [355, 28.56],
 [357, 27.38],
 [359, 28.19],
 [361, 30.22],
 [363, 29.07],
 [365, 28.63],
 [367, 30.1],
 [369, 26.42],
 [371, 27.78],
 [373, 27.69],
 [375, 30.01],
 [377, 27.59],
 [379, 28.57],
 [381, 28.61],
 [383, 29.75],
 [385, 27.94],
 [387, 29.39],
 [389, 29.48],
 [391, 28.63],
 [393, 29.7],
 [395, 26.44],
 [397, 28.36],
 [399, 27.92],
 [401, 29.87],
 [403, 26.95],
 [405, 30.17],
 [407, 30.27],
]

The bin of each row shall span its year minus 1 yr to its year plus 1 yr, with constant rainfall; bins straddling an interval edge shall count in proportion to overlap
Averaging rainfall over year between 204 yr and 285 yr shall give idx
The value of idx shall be 28.8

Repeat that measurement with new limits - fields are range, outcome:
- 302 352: 29.3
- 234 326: 29.2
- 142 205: 25.7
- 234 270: 29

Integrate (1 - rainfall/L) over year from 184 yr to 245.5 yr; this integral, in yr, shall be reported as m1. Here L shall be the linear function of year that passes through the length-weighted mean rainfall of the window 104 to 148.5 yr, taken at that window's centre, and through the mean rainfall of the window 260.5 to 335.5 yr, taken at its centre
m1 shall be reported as 2.6 yr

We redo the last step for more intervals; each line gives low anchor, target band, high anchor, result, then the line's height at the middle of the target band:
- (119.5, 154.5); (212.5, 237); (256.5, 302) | 0.7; 29.1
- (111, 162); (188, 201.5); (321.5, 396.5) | 0.8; 28.9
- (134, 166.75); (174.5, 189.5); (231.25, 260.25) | 1.3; 28.1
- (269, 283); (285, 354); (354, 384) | -1.0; 28.9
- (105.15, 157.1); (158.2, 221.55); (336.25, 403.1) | 7.1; 29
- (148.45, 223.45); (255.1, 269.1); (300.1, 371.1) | -0.9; 27.7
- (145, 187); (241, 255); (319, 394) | -0.9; 26.7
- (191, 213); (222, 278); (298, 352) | -0.8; 28.5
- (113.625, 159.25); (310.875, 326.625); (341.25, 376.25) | -0.2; 28.7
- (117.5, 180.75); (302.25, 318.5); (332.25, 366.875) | -0.3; 28.5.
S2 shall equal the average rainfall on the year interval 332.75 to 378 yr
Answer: 28.8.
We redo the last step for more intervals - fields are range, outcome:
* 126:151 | 28.6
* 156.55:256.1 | 26.8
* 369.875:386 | 28.5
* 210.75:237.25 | 28.4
